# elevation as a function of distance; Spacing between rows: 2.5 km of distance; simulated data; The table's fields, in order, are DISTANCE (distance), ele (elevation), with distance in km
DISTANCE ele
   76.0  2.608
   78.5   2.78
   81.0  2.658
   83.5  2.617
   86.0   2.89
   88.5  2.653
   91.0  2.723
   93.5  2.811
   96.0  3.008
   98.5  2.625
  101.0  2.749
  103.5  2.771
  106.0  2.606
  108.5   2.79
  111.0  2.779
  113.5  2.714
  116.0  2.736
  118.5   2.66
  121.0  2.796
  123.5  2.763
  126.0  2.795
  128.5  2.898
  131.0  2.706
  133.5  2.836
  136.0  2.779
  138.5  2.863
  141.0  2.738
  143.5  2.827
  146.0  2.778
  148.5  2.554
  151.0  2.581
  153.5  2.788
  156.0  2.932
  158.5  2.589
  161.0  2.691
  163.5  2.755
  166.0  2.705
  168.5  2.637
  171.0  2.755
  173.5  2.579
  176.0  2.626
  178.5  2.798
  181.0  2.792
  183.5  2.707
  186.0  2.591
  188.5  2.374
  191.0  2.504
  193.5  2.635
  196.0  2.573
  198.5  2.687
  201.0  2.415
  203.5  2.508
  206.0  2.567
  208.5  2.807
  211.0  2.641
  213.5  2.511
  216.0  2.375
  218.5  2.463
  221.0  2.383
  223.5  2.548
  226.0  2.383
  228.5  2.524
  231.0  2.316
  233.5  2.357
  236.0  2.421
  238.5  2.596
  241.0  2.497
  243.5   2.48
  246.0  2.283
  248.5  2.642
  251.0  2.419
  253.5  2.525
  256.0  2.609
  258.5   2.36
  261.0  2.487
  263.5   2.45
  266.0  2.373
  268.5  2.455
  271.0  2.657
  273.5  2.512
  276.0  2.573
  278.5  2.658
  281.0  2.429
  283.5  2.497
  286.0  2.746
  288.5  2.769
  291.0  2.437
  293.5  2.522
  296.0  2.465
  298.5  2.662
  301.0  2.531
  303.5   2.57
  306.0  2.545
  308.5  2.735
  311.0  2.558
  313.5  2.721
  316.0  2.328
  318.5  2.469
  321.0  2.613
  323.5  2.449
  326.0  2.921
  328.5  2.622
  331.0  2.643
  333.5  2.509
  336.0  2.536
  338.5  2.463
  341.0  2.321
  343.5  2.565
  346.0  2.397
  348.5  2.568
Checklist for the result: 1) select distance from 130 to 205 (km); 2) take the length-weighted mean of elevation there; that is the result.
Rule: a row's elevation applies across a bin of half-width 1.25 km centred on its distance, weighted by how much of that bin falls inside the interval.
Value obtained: 2.68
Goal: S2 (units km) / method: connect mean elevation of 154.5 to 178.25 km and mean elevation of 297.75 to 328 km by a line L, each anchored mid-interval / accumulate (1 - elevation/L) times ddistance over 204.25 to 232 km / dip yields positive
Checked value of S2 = 1.7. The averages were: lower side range 2.7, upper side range 2.59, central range 2.5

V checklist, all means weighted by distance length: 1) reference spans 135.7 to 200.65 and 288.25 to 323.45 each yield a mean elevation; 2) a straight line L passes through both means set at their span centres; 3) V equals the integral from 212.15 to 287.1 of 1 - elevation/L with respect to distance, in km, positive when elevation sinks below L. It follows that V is 3.5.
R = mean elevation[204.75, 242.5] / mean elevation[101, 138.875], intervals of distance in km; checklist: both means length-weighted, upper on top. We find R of 0.90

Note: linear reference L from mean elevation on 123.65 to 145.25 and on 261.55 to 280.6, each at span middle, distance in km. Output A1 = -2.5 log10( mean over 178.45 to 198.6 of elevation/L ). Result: 0.03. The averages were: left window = 2.8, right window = 2.52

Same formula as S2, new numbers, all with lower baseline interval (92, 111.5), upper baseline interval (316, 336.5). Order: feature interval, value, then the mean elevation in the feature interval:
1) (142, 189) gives 0.4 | 2.69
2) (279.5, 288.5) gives 0.1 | 2.59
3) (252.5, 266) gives 0.8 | 2.48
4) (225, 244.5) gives 1.5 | 2.45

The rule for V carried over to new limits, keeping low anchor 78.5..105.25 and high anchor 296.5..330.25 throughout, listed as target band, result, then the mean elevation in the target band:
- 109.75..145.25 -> -0.7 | 2.78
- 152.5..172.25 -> -0.2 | 2.73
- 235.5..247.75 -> 0.8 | 2.47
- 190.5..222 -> 1.4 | 2.55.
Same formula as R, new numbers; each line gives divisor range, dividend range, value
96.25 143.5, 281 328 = 0.93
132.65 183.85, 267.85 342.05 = 0.94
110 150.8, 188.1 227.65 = 0.92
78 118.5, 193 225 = 0.93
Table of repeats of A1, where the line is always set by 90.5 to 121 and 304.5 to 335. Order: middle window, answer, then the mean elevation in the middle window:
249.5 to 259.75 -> 0.07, 2.48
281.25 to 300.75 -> 0.02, 2.57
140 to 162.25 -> 0.00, 2.72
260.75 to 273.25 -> 0.06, 2.49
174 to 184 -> -0.01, 2.72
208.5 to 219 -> 0.06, 2.54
